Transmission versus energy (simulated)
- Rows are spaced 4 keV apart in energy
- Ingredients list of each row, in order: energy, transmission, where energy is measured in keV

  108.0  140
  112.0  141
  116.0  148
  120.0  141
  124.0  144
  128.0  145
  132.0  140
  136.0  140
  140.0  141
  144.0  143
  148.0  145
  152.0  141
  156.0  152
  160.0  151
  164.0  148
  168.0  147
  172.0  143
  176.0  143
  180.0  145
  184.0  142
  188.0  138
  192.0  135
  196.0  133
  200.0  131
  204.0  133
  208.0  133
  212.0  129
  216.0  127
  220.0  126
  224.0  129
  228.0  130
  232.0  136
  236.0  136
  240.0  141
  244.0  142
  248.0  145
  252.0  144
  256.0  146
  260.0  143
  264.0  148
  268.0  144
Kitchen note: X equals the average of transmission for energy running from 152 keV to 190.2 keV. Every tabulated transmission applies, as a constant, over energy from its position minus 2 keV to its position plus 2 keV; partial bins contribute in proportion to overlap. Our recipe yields 145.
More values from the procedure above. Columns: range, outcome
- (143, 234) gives 138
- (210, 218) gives 128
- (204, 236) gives 131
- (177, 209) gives 137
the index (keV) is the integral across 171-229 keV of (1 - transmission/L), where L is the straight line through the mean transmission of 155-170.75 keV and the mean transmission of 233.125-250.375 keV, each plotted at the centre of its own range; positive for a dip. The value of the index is 4.32 keV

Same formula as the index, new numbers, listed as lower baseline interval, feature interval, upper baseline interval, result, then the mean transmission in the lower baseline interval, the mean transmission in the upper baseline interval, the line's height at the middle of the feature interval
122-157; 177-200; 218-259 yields 0.4 keV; 143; 138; 140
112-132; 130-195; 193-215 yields -2.6 keV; 144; 132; 138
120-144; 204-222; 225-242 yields 1.0 keV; 142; 135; 137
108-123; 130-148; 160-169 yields 0.5 keV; 143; 148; 146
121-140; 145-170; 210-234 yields -1.6 keV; 142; 130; 138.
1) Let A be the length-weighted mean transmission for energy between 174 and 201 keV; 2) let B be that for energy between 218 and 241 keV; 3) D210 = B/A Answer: 0.96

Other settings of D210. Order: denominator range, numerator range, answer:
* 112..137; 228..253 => 0.98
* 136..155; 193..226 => 0.91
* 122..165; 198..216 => 0.91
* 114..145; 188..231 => 0.92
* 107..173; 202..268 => 0.95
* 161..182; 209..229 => 0.88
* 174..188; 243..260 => 1.01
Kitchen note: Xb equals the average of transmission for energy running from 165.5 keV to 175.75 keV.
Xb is 145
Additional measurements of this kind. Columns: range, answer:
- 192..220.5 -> 131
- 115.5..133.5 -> 143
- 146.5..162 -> 147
